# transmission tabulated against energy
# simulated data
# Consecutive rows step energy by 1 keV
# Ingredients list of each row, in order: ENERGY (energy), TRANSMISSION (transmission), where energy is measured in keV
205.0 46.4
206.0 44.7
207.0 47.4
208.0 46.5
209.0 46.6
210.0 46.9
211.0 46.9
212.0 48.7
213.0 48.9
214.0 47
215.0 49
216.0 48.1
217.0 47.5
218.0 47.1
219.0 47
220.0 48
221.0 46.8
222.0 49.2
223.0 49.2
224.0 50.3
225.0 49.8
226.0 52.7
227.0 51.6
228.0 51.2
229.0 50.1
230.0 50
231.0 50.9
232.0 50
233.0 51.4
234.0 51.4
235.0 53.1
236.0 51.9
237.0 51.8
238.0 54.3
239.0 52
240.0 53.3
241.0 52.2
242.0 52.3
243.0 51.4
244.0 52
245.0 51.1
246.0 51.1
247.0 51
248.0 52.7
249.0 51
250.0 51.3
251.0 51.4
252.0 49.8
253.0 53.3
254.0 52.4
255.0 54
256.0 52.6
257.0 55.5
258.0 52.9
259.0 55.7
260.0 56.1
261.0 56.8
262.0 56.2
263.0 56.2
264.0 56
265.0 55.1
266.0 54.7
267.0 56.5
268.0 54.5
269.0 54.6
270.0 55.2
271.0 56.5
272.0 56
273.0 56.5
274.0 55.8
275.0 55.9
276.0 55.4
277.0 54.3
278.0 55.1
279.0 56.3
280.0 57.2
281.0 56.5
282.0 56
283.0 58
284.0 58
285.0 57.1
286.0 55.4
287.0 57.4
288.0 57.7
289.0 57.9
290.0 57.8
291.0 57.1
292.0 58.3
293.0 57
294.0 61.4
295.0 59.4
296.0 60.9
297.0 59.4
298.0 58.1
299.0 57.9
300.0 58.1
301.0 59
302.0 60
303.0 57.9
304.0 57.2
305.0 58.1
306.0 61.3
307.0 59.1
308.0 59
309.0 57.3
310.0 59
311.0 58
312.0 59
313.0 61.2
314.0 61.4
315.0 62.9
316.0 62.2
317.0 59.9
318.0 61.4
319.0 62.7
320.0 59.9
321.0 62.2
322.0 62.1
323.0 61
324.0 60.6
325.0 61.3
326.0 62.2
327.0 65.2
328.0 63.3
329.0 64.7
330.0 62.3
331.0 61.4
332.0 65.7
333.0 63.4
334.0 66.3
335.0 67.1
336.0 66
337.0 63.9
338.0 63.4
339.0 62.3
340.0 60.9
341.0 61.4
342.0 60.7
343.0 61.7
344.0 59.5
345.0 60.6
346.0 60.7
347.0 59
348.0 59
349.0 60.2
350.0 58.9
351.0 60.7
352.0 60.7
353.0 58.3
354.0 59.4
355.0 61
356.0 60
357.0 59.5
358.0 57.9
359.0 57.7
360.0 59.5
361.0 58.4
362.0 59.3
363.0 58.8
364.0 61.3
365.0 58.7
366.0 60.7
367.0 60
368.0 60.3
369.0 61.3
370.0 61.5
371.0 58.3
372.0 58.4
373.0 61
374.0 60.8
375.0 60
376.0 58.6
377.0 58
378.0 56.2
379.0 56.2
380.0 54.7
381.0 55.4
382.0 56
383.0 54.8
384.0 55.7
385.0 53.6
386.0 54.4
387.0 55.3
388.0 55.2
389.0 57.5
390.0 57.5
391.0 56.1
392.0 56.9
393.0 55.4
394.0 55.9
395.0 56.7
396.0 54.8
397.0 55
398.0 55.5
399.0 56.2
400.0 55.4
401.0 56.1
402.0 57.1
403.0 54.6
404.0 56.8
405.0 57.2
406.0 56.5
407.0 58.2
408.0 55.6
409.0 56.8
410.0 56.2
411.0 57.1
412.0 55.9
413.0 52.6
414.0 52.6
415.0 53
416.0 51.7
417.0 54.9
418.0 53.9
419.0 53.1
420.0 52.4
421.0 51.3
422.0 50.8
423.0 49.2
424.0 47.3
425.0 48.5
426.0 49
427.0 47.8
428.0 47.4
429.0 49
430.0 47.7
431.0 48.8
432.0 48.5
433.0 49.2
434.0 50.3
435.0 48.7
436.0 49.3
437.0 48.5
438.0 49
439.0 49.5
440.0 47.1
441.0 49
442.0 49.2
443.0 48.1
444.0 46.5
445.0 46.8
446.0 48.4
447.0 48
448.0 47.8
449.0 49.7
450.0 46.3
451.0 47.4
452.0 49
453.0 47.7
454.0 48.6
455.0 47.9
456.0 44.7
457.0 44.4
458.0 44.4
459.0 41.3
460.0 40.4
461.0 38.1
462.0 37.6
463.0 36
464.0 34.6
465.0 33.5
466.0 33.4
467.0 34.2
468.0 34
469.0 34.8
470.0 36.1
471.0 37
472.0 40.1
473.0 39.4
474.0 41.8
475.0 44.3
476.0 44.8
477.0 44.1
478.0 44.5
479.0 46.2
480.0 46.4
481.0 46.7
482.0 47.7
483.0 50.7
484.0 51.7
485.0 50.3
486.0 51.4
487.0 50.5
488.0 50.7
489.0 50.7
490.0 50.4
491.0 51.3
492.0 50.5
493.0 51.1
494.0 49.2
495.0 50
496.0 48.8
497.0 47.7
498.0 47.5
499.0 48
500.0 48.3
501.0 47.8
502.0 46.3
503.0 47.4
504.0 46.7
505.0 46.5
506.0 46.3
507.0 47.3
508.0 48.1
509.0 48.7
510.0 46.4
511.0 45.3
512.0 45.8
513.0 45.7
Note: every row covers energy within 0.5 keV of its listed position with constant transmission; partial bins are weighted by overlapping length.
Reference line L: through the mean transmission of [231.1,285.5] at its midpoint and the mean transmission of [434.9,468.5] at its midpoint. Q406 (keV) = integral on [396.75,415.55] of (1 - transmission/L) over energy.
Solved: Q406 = -3.66 keV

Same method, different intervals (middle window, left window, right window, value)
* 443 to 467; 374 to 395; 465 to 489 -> 1.6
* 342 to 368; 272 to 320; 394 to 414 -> -1.2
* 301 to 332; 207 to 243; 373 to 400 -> -4.3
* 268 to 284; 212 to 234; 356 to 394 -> -1.1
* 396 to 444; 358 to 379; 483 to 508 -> 2.7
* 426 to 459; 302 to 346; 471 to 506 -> 2.3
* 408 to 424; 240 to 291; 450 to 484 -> -2.8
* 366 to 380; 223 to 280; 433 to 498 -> -3.0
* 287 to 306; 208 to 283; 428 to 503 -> -2.9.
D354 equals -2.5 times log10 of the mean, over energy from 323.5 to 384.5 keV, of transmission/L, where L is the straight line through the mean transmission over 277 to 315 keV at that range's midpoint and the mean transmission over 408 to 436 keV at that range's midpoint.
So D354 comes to -0.10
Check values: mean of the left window 58.3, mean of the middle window 60.3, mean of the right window 51.3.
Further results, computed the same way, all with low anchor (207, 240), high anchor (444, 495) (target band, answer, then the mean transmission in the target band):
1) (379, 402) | -0.203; 55.7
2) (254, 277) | -0.137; 55.3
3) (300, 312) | -0.221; 58.7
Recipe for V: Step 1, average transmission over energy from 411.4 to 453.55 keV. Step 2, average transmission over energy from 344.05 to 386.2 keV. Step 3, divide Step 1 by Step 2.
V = 0.8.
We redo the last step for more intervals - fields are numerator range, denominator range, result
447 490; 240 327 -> 0.77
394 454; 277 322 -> 0.88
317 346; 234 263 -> 1.18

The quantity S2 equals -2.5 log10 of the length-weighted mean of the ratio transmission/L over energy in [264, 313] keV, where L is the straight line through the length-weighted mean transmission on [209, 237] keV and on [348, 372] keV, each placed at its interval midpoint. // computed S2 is -0.060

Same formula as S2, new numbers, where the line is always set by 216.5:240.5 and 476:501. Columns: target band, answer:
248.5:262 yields -0.07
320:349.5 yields -0.24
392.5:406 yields -0.14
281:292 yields -0.15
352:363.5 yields -0.19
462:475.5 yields 0.31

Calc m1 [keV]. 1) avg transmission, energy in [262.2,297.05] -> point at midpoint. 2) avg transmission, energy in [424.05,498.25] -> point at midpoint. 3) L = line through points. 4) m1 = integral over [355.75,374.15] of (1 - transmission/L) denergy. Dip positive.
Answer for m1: -2.9 keV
